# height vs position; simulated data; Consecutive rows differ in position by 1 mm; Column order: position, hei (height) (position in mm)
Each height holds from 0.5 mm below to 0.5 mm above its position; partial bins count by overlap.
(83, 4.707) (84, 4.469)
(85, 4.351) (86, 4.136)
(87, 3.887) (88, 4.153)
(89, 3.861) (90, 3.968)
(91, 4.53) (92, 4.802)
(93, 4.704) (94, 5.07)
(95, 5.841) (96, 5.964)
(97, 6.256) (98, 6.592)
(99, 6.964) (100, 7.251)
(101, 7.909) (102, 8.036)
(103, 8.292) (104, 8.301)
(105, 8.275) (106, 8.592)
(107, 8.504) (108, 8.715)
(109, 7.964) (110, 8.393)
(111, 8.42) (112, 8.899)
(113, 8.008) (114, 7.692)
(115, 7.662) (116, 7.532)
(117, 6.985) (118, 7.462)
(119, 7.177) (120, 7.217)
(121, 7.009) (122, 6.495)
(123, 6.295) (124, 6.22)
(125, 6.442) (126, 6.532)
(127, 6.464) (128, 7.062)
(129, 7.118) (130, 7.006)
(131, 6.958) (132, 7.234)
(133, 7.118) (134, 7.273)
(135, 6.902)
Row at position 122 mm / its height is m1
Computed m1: 6.495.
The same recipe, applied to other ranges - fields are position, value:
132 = 7.234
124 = 6.22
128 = 7.062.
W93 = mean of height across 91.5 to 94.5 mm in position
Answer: 4.86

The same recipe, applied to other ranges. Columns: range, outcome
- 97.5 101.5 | 7.18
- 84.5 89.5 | 4.08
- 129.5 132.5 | 7.07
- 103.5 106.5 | 8.39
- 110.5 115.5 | 8.14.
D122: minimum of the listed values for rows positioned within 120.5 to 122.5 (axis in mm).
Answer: 6.495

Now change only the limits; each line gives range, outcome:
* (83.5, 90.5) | 3.861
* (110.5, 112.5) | 8.42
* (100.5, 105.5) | 7.909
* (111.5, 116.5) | 7.532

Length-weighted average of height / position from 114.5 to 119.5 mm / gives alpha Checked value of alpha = 7.36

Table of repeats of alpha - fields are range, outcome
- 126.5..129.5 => 6.88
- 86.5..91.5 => 4.08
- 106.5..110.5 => 8.39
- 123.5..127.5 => 6.41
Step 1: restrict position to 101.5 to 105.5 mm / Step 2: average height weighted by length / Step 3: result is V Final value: 8.23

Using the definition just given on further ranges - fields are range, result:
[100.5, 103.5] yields 8.08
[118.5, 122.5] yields 6.97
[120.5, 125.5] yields 6.49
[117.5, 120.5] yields 7.29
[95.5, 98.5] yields 6.27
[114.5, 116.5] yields 7.6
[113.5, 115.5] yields 7.68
